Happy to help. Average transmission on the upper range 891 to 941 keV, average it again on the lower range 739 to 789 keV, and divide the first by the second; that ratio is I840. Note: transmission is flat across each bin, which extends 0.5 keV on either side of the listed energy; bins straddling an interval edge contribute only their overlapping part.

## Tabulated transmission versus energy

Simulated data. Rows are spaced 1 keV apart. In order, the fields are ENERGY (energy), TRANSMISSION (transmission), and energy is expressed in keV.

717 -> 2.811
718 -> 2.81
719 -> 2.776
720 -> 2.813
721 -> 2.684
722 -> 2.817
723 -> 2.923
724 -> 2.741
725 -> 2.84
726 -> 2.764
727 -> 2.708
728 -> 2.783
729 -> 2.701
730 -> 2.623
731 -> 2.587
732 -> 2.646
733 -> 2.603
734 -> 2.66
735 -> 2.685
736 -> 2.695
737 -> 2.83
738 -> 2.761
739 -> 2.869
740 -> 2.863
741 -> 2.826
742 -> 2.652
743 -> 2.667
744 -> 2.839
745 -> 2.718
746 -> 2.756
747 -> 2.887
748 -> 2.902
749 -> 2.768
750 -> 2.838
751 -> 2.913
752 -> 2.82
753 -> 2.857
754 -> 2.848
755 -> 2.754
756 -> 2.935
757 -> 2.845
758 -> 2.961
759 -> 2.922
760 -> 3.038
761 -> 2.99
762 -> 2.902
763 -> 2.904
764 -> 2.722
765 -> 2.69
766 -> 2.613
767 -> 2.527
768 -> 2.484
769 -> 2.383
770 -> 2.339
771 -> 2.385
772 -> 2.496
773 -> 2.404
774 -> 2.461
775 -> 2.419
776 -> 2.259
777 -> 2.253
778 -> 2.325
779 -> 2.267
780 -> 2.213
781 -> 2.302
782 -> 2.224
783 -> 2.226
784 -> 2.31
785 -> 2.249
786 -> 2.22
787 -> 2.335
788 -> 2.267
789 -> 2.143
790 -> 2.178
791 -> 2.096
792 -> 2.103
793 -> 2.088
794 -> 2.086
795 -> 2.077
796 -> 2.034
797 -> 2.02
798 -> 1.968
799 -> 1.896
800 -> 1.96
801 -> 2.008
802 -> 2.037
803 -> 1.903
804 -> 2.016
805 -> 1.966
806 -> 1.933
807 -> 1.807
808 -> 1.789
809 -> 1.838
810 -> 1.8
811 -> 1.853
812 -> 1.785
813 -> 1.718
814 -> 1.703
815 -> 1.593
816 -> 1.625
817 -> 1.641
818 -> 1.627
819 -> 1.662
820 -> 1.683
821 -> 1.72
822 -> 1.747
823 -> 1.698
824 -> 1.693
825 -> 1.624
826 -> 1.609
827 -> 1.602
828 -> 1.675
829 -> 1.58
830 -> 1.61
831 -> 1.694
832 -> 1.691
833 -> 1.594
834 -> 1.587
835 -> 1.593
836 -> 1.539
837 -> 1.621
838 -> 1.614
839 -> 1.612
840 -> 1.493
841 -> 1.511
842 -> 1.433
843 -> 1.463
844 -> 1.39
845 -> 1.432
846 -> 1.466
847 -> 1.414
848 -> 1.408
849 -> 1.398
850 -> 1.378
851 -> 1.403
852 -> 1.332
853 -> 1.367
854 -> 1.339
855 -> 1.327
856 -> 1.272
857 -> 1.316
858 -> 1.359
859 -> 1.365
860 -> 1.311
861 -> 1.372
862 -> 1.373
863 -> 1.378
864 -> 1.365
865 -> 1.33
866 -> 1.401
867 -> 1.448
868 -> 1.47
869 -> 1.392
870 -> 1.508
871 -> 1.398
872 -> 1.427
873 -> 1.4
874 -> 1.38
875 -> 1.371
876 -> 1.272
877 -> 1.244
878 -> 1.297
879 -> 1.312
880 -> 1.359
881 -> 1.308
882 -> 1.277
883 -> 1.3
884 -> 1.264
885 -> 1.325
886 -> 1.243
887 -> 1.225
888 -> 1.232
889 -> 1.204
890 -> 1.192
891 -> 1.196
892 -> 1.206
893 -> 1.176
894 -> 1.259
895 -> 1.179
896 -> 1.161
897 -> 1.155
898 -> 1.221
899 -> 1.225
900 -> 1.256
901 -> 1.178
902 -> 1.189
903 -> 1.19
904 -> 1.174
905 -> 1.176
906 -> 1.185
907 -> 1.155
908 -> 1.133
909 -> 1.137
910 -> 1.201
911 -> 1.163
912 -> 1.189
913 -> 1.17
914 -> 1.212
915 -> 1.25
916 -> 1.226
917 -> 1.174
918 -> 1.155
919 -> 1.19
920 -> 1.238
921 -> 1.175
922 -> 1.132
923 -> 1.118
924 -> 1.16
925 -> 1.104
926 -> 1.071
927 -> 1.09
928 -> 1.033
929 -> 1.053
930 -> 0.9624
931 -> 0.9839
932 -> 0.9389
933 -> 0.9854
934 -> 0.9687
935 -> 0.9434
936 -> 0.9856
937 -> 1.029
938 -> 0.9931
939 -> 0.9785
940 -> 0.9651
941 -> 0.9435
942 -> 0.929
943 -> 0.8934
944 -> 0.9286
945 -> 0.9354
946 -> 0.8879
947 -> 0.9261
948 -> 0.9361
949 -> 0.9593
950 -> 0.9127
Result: 0.4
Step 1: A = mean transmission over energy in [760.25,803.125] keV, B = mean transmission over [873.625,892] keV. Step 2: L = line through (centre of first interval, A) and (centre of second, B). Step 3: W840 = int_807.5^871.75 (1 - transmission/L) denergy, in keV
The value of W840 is 6.7 keV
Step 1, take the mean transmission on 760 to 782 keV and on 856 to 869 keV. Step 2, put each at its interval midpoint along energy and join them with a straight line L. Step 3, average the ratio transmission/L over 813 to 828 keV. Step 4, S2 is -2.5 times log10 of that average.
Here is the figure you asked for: 0.14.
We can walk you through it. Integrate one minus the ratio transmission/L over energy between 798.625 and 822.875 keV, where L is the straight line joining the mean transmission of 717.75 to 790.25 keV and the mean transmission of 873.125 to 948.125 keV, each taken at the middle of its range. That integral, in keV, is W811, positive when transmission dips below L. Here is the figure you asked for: 3.4 keV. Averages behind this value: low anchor 2.64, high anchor 1.14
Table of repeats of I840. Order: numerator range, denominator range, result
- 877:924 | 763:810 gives 0.55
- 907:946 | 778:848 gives 0.59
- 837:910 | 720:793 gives 0.51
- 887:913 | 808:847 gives 0.73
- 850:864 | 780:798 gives 0.62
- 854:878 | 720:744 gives 0.50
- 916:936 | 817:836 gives 0.66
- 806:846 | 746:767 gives 0.58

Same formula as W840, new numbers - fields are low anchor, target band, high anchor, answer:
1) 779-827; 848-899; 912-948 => 4.5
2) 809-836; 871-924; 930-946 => -1.0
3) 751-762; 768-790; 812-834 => 1.5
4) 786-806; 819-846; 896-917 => 2.7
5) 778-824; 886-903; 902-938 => 1.2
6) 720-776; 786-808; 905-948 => 2.2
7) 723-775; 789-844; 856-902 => 6.2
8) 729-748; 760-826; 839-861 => -0.8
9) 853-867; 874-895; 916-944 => -0.3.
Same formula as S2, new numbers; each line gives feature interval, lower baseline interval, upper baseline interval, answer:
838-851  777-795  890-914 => 0.166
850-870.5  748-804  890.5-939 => 0.192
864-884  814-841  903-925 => 0.021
